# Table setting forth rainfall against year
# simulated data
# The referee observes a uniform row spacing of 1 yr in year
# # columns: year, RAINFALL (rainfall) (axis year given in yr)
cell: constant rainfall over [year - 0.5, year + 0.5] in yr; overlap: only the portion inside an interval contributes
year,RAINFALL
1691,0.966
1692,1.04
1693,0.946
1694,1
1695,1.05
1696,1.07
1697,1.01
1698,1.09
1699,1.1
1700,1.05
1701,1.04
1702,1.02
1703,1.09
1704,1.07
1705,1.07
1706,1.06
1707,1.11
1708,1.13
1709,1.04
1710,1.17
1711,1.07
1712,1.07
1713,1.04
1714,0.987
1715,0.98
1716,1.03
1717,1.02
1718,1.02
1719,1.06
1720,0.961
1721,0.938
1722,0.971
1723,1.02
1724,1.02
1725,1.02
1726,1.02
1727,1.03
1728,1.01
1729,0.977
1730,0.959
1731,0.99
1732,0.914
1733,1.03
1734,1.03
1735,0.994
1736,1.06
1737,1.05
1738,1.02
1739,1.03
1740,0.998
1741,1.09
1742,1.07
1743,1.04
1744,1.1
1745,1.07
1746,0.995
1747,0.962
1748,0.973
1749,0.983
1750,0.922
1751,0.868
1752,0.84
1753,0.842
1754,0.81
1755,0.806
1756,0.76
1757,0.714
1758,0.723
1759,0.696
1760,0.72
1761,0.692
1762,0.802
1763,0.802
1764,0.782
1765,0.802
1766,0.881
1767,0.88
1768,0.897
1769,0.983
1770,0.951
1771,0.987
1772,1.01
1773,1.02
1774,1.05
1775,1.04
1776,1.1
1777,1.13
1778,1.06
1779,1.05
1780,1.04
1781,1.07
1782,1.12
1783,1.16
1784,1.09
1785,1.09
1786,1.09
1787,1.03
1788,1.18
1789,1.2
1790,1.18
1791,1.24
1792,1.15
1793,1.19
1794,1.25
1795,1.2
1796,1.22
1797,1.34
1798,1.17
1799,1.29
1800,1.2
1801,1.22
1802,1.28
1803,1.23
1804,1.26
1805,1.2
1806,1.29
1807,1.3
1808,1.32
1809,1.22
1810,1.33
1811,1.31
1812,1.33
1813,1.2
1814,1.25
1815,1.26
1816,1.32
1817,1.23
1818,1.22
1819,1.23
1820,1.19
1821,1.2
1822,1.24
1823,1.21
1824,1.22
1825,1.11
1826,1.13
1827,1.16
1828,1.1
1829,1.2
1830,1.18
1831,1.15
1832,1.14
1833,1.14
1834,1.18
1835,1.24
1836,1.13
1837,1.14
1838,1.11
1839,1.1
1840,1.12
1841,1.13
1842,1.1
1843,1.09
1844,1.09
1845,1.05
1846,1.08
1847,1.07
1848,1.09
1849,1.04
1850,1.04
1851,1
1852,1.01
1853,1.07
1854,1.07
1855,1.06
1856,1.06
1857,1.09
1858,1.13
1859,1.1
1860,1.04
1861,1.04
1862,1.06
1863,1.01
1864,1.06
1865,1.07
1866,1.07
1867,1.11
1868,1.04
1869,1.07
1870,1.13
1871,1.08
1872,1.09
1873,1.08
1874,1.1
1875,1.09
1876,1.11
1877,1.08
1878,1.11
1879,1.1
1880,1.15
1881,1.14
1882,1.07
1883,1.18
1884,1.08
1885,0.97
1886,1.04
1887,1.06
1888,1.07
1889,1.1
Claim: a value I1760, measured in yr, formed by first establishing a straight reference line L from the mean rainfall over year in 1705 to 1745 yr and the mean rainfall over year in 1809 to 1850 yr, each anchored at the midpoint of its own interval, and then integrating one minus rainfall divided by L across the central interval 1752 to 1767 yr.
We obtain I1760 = 4.1 yr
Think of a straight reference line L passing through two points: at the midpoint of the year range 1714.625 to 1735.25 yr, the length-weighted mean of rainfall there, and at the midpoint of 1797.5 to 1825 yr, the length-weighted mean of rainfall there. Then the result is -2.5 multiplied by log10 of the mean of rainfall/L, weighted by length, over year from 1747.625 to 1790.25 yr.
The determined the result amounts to 0.19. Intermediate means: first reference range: 1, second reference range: 1.25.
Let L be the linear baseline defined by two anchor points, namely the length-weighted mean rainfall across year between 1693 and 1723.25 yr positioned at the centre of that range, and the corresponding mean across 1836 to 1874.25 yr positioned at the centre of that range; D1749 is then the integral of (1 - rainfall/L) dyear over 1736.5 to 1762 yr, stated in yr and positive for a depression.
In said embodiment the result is 3.5 yr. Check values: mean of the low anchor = 1.04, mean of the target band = 0.909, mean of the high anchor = 1.08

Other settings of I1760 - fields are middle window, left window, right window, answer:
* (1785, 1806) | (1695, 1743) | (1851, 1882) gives -2.9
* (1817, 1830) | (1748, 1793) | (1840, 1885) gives -2.0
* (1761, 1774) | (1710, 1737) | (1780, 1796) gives 2.4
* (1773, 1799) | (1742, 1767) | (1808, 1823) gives -1.8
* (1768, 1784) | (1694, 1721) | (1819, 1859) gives 0.6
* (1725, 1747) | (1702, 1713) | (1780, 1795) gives 1.7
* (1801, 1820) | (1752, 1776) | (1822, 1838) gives -3.4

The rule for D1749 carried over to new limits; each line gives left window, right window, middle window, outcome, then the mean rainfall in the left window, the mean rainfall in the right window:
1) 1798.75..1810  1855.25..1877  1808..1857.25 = 1.0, 1.26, 1.08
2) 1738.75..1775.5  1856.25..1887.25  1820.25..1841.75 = -2.9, 0.907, 1.08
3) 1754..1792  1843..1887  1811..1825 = -3.0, 0.969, 1.07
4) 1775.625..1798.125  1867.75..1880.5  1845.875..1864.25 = 0.8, 1.15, 1.1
